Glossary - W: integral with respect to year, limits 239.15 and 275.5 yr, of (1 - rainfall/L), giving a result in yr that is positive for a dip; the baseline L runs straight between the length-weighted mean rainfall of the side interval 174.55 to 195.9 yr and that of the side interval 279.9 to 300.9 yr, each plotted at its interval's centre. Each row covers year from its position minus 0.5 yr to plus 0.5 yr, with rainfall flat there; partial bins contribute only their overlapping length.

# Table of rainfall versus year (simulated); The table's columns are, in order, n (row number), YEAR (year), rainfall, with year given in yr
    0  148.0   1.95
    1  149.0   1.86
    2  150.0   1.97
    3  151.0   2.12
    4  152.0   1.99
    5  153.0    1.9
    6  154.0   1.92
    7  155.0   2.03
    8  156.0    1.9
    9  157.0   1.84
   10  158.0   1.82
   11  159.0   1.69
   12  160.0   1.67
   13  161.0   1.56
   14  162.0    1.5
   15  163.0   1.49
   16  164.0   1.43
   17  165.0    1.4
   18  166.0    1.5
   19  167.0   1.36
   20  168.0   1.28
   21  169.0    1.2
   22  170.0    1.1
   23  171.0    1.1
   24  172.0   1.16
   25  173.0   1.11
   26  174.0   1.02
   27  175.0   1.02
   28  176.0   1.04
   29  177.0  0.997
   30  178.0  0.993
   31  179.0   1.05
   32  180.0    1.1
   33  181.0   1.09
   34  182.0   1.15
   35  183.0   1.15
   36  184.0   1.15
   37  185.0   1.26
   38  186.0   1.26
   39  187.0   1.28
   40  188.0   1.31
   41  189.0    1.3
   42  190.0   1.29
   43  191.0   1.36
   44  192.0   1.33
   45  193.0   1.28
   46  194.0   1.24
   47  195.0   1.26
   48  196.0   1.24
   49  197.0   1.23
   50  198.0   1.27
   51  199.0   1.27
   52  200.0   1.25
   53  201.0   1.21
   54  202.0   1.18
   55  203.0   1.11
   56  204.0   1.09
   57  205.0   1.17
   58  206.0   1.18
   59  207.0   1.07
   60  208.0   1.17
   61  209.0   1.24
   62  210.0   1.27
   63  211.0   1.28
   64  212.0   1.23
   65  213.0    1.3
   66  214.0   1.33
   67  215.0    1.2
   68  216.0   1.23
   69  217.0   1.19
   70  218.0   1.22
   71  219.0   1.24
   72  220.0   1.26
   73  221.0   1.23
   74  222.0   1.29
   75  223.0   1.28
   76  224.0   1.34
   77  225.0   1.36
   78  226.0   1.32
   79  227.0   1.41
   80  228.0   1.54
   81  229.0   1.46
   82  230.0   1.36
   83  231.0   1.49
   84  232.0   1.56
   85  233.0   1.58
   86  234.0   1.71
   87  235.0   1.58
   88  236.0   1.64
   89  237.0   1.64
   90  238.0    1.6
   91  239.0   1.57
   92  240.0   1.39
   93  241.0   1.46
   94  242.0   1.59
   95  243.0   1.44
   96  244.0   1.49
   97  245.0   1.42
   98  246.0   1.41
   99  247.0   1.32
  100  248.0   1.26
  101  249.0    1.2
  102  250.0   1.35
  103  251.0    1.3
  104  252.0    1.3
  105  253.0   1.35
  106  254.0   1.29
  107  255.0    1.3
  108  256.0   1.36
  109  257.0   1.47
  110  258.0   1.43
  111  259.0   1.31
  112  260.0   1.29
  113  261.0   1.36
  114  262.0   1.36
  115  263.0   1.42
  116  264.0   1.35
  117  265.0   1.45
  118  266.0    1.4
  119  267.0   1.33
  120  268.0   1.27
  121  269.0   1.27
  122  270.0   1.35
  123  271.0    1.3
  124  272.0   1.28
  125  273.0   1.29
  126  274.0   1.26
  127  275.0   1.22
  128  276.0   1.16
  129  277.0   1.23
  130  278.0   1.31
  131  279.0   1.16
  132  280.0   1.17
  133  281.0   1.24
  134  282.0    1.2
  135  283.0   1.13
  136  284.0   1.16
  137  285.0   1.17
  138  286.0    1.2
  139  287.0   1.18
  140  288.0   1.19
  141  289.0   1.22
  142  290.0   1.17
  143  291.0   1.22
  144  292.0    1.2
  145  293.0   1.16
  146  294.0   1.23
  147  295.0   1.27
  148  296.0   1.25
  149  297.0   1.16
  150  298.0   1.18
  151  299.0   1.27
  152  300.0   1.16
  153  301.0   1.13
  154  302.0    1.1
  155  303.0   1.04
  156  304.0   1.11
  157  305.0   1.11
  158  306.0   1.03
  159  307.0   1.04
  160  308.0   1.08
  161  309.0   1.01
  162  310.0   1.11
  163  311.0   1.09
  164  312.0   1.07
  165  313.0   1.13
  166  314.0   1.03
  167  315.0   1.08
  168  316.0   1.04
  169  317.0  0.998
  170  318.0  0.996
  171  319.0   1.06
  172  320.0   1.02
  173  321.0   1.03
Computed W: -4.87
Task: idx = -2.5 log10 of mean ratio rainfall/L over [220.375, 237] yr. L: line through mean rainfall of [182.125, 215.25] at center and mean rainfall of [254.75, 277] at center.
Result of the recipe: -0.14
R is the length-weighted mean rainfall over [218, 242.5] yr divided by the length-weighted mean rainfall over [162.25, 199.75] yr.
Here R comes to 1.2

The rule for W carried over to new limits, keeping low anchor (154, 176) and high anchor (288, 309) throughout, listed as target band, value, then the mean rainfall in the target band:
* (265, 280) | -0.8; 1.28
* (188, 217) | 2.6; 1.24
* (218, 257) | -3.9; 1.41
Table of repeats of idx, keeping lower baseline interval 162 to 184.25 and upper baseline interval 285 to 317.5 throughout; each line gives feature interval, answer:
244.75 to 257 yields -0.15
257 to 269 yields -0.18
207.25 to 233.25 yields -0.13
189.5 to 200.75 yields -0.09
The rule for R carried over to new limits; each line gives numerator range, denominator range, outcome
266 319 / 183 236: 0.90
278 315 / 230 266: 0.81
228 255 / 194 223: 1.19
